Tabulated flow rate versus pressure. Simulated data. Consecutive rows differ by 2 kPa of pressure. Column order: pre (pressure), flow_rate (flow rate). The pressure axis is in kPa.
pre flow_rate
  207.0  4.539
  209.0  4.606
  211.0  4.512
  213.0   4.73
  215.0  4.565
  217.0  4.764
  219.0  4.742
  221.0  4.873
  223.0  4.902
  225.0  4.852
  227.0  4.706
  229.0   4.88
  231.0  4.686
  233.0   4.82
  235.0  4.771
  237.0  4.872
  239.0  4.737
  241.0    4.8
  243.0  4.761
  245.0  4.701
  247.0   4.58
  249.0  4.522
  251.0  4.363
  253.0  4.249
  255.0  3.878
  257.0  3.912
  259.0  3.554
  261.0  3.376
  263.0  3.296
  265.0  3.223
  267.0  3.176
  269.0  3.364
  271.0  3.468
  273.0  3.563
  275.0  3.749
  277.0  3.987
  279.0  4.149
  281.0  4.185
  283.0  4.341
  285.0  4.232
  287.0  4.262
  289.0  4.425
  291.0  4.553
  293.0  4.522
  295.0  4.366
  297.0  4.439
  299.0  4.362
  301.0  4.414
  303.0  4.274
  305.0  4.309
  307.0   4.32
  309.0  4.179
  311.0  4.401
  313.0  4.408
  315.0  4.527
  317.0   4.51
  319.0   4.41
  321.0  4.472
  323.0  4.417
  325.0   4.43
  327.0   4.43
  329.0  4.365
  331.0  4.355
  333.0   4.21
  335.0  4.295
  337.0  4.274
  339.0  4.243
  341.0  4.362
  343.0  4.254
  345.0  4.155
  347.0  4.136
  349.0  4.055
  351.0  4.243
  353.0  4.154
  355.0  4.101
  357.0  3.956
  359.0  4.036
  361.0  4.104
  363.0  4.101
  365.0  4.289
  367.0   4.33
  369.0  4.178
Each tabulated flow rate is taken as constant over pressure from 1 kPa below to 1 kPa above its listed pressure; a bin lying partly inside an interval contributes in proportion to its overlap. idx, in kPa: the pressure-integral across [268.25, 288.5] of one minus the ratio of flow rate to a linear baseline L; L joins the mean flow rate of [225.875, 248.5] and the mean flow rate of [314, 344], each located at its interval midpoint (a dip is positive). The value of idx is 2.8 kPa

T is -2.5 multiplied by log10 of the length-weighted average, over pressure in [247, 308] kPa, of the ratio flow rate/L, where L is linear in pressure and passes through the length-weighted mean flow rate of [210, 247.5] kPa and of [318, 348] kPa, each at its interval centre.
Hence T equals 0.129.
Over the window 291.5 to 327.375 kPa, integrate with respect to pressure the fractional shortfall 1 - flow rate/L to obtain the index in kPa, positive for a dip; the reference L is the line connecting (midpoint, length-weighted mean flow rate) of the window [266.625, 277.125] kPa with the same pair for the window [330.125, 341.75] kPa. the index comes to -3.9 kPa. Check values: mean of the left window 3.54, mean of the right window 4.29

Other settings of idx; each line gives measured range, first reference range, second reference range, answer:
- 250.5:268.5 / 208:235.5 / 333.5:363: 3.7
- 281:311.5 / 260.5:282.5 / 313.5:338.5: -3.0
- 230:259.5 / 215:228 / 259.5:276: -2.9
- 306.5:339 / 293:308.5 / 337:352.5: -0.7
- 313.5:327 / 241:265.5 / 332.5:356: -0.9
